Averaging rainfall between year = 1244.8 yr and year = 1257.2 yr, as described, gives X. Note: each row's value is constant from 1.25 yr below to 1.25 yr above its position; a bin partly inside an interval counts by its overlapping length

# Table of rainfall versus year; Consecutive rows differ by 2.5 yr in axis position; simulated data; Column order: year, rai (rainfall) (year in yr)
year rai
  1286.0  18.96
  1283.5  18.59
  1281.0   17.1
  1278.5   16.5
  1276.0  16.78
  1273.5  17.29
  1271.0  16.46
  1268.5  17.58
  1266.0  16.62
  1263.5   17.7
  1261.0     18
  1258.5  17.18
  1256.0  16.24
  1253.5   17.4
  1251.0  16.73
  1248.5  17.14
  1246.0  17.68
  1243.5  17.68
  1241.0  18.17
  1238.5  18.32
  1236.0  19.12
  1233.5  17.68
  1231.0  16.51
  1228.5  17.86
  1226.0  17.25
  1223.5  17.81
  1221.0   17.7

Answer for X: 17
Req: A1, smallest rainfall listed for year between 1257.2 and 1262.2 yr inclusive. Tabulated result 17.18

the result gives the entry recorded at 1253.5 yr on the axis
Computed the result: 17.4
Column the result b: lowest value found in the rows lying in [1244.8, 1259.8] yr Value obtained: 16.24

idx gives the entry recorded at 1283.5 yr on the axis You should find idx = 18.59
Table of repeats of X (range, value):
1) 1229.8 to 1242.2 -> 18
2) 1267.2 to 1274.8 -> 17.1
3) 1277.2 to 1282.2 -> 16.8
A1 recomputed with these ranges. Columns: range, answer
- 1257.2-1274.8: 16.46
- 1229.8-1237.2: 16.51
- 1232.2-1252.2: 16.73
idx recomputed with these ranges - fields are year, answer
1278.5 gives 16.5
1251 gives 16.73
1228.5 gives 17.86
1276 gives 16.78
